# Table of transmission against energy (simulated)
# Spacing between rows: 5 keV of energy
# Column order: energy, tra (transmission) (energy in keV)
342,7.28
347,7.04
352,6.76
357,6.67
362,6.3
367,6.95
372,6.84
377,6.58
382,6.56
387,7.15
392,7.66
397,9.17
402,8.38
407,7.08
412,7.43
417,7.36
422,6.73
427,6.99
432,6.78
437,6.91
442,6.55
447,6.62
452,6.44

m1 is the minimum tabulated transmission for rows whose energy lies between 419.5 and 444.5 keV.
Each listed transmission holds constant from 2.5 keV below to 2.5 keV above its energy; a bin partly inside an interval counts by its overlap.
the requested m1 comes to 6.55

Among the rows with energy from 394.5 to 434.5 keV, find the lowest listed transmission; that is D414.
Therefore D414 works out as 6.73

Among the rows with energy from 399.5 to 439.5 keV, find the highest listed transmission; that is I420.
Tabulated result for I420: 8.38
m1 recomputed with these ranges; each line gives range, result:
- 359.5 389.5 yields 6.3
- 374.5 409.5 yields 6.56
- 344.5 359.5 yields 6.67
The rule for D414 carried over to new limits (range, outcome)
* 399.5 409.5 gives 7.08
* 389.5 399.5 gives 7.66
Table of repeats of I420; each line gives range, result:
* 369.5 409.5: 9.17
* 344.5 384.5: 7.04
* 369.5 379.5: 6.84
